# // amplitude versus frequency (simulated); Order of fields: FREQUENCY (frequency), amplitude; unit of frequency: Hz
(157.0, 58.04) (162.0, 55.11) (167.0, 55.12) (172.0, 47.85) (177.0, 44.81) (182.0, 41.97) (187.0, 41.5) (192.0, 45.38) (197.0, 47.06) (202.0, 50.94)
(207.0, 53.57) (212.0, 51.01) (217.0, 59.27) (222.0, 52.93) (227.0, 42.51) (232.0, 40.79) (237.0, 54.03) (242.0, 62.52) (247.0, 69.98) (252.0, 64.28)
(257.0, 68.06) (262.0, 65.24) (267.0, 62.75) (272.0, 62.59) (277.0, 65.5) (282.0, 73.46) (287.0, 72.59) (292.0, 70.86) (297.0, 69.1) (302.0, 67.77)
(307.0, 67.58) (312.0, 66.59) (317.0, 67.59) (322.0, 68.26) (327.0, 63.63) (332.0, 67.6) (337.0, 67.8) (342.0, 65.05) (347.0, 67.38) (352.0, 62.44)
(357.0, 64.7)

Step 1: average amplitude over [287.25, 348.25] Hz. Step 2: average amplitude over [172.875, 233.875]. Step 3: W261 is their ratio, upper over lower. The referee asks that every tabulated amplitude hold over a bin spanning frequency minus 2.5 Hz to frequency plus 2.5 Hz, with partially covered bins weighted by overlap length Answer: 1.4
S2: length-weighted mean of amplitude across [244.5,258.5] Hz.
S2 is 67.4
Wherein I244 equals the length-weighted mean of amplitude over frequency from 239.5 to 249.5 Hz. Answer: 66.2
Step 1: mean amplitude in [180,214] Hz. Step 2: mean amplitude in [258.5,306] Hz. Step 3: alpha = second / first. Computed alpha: 1.4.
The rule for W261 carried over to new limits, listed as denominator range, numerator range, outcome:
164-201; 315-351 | 1.43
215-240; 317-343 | 1.33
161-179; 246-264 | 1.32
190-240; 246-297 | 1.35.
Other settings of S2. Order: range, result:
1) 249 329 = 67.3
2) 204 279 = 58.2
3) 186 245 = 50.5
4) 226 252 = 55.6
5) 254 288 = 66.9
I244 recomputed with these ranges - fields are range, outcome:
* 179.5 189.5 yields 41.7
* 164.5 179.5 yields 49.3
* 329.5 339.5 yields 67.7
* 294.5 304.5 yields 68.4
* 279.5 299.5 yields 71.5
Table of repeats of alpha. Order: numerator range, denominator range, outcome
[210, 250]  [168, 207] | 1.17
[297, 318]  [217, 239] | 1.39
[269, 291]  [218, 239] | 1.42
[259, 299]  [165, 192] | 1.47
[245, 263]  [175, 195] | 1.54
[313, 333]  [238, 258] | 1.02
